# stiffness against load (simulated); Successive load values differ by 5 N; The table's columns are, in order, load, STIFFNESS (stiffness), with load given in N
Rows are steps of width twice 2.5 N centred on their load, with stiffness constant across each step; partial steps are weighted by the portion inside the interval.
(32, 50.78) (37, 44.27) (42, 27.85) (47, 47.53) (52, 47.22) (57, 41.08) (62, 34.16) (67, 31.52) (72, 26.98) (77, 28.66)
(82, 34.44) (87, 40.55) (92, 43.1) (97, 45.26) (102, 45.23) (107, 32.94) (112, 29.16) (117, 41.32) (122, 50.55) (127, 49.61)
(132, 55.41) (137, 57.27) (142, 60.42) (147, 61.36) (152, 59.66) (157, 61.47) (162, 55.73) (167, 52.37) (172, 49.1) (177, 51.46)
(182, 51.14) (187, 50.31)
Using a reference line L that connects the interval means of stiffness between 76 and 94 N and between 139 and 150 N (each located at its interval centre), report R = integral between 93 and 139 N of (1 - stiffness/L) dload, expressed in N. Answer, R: 4.1 N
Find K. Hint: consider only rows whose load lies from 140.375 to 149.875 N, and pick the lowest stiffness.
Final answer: 60.42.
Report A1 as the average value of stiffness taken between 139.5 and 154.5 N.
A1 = 60.5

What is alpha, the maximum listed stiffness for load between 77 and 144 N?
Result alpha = 60.42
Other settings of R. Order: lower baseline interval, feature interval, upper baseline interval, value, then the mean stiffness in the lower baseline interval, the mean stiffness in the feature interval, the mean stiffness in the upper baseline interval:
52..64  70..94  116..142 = 5.1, 39.8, 34.7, 52.3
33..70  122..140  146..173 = -0.5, 39.4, 53.8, 56.8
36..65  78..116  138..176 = 7.2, 40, 38.4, 56.9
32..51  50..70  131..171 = 2.9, 41.9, 38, 57.7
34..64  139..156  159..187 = -3.7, 40.6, 60.5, 52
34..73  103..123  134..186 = 4.2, 38.2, 38.1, 55.8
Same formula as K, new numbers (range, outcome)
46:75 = 26.98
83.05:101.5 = 40.55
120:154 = 49.61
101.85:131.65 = 29.16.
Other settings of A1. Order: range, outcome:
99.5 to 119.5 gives 37.2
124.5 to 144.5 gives 55.7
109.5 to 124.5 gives 40.3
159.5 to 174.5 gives 52.4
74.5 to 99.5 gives 38.4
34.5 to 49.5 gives 39.9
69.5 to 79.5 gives 27.8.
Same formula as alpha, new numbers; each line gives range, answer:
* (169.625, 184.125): 51.46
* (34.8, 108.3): 47.53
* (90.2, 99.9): 45.26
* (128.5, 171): 61.47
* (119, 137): 57.27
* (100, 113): 45.23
